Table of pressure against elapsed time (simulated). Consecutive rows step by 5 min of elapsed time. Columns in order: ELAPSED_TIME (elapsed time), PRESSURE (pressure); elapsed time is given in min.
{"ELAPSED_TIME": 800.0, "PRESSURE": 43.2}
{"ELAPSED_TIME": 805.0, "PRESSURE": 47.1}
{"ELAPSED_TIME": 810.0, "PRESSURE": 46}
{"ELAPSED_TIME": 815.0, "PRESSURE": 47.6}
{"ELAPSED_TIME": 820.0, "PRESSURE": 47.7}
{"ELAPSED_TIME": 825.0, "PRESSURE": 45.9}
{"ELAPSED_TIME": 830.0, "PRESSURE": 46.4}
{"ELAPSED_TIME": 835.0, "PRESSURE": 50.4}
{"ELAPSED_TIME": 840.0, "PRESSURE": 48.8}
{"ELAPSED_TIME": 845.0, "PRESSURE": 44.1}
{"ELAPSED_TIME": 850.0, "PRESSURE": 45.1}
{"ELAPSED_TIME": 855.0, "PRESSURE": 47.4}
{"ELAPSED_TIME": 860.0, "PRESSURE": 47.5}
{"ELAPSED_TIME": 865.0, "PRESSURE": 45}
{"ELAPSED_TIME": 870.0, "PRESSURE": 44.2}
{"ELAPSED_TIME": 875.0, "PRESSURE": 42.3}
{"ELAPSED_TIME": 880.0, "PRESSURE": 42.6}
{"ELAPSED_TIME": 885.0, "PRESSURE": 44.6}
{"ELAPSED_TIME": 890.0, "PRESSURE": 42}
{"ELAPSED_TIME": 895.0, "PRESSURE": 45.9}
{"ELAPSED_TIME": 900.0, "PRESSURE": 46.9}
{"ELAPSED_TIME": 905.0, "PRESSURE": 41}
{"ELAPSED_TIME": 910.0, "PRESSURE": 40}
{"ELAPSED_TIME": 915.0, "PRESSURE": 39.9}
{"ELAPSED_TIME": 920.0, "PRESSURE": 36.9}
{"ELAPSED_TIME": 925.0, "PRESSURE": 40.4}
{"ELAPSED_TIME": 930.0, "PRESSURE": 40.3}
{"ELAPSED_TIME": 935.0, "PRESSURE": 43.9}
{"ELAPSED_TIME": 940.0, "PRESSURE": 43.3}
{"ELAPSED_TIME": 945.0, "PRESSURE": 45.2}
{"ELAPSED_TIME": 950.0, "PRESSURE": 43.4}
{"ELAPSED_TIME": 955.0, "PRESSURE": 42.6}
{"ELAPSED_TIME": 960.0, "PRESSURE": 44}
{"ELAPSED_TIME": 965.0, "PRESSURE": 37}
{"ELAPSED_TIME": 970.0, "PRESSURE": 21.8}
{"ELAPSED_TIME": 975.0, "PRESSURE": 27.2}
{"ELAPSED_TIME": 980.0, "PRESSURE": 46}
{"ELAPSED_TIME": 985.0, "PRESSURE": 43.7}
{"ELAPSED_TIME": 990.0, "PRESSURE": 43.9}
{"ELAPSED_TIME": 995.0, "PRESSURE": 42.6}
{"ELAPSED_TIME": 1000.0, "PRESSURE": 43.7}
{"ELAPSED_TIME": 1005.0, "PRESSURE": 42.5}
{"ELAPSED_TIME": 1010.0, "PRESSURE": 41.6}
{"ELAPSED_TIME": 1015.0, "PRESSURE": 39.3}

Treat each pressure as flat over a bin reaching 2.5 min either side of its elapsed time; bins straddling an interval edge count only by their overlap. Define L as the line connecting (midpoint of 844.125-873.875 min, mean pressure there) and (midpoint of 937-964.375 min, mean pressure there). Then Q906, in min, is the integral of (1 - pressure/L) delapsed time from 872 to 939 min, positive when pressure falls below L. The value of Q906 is 3.4 min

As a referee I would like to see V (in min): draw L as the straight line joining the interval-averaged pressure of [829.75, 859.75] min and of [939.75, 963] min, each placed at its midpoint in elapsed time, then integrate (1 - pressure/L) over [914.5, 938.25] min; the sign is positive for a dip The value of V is 2.1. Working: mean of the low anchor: 47.1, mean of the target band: 40.4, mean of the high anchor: 43.6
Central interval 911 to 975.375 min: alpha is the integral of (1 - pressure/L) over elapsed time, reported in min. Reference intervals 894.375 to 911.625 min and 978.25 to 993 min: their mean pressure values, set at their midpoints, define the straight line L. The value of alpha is 6.6 min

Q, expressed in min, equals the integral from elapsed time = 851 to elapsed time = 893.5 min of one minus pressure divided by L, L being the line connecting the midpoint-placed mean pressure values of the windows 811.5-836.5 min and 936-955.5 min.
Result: 1.4 min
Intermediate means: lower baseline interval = 47.4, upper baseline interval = 43.8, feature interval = 44.5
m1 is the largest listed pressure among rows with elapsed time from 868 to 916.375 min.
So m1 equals 46.9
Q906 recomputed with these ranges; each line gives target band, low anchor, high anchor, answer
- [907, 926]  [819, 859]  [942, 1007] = 1.71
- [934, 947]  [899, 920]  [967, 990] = -1.85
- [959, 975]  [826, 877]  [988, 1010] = 4.19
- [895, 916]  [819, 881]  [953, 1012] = 0.39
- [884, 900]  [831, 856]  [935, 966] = 0.23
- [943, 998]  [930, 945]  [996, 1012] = 4.13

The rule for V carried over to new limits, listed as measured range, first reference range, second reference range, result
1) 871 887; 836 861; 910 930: 0.14 min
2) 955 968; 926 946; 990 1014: 0.77 min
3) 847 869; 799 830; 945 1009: -0.66 min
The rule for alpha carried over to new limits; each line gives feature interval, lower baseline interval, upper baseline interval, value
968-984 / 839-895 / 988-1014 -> 3.7 min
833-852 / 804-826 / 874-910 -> -0.6 min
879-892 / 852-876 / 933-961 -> 0.5 min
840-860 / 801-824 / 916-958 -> -0.4 min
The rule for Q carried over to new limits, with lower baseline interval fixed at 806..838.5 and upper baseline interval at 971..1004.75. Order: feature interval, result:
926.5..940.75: 0.1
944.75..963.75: -0.6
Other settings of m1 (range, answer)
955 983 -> 46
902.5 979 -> 45.2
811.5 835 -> 50.4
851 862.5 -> 47.5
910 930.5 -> 40.4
